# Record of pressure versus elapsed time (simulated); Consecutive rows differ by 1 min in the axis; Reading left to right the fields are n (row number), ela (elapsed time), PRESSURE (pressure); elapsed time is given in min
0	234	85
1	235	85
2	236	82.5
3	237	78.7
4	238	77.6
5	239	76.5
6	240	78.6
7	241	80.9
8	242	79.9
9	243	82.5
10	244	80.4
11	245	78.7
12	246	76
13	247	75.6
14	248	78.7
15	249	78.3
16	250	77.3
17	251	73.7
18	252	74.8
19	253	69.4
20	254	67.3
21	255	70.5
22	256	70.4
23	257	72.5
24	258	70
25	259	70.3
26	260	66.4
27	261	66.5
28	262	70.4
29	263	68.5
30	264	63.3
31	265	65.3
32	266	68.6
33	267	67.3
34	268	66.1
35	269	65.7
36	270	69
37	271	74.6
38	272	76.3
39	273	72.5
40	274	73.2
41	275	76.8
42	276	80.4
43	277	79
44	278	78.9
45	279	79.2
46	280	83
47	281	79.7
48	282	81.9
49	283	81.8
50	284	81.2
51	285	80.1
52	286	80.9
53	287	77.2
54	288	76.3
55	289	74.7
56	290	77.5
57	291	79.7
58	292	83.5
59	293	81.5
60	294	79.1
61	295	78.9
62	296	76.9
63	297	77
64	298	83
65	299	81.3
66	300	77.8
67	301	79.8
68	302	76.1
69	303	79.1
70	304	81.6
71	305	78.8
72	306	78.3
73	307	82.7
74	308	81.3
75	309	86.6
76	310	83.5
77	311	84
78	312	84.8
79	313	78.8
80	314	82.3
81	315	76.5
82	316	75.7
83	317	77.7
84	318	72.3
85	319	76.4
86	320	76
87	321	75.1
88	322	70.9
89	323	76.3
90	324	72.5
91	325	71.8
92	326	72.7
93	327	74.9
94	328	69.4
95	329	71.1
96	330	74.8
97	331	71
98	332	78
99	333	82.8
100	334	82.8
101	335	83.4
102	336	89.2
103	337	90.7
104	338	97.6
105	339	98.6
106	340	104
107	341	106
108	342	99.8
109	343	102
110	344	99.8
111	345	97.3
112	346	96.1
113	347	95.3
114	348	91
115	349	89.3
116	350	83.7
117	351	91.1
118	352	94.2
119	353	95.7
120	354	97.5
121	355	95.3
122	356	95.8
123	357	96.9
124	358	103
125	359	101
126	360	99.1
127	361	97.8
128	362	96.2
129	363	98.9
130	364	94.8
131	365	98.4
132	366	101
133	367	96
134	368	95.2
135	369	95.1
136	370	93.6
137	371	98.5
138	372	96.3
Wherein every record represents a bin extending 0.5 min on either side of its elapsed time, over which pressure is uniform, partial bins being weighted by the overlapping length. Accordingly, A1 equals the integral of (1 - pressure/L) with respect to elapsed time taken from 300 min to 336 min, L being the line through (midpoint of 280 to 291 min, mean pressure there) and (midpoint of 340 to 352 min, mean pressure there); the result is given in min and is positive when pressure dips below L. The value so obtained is 4.2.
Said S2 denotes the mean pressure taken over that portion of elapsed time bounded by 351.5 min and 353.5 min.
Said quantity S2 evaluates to 95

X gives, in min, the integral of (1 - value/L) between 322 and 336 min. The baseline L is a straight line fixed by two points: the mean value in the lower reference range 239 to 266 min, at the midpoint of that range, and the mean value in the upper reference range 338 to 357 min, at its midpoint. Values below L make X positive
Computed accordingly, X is 2.4 min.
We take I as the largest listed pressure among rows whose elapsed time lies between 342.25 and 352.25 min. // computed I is 102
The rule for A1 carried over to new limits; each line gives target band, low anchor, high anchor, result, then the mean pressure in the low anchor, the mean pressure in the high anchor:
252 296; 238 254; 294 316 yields 2.4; 77.1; 80.3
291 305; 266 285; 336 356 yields 0.4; 75.8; 95.9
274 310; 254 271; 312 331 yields -4.1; 68.3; 74.9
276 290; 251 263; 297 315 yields -0.7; 70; 80.9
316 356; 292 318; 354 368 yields 2.0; 80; 97.9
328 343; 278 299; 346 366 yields 0.5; 79.7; 95.7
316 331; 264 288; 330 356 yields 2.3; 75.4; 92.2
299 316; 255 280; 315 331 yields -1.7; 71.5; 73.8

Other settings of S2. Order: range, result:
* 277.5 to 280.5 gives 80.4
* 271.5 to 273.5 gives 74.4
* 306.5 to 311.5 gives 83.6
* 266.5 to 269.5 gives 66.4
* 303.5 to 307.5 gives 80.3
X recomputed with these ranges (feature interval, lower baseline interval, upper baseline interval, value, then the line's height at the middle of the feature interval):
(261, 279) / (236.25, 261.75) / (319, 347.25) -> 1.3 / 77.4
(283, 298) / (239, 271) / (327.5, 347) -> 0.1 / 79.7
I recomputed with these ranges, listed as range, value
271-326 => 86.6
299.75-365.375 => 106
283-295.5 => 83.5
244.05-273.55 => 78.7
